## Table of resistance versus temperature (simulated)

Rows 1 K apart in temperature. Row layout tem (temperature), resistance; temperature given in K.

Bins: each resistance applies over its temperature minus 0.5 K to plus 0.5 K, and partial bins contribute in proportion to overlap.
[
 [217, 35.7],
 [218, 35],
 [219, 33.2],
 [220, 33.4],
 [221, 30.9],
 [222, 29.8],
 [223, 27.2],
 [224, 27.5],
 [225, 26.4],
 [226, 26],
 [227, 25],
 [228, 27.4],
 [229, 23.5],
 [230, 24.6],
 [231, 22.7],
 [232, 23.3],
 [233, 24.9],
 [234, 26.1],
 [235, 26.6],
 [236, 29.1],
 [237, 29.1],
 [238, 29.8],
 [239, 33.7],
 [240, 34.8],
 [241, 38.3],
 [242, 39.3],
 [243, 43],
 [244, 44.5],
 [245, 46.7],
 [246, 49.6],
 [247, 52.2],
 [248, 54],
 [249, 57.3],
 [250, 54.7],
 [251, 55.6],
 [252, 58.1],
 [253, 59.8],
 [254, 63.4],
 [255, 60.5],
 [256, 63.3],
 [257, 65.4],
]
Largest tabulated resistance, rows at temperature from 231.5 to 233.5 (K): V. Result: 24.9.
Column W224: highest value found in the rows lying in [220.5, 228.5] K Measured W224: 30.9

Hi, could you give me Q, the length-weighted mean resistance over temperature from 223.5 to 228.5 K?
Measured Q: 26.5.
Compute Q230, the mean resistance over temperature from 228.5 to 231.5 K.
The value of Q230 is 23.6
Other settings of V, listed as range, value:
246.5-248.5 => 54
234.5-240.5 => 34.8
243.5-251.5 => 57.3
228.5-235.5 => 26.6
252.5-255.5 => 63.4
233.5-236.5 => 29.1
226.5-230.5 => 27.4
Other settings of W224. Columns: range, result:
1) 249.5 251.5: 55.6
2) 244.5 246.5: 49.6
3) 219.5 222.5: 33.4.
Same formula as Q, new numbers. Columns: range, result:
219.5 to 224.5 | 29.8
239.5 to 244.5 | 40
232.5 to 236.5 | 26.7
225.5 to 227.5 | 25.5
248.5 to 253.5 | 57.1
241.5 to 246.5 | 44.6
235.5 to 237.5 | 29.1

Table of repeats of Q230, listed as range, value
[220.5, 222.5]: 30.4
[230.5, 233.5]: 23.6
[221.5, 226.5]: 27.4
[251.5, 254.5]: 60.4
